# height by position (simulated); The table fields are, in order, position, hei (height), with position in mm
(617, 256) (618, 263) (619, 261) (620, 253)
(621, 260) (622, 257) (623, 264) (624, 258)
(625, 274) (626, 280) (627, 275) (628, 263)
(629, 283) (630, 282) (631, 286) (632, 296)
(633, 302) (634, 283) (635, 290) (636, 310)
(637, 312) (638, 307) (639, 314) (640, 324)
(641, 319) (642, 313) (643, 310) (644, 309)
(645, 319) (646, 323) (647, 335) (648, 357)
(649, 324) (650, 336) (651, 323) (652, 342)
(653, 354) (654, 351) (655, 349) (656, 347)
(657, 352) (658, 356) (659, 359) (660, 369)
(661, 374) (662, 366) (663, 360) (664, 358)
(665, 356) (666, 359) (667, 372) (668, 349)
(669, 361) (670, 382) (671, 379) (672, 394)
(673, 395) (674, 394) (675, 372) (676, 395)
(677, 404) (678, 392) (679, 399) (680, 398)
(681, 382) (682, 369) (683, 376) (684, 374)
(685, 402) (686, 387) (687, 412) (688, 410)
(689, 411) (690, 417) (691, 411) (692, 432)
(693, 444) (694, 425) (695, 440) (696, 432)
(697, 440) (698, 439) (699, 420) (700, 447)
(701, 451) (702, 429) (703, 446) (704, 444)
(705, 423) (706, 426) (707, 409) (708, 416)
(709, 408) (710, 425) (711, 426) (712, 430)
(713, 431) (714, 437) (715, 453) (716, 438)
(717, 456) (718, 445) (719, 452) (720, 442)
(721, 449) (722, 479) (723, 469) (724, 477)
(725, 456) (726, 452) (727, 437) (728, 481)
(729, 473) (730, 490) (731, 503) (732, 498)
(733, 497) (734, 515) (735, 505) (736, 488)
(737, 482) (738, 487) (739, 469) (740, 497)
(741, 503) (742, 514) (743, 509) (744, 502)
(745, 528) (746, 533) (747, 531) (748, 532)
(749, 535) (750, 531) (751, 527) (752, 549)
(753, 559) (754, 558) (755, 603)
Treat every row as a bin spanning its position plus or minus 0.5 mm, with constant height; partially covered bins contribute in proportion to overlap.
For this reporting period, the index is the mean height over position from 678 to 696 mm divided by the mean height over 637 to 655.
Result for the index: 1.2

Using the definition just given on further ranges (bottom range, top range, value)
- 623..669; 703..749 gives 1.45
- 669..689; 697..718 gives 1.11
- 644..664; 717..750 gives 1.41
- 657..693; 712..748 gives 1.25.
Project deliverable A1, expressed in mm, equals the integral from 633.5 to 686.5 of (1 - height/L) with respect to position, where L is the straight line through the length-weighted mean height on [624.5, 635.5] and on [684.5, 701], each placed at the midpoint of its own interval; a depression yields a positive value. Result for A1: -0.55 mm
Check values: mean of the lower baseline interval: 283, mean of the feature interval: 354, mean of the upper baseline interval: 424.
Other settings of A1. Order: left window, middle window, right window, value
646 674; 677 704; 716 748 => -0.23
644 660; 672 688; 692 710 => 0.08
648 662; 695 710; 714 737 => -0.01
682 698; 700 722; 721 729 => 0.37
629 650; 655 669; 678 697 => -0.14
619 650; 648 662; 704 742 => -0.65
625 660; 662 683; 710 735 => -0.37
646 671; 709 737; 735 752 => 0.67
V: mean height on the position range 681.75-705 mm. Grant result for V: 421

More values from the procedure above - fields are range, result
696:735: 451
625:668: 326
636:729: 394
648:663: 351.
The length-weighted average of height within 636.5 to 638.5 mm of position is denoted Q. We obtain 310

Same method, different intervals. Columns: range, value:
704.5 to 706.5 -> 424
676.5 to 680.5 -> 398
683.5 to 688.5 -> 397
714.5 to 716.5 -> 446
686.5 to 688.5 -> 411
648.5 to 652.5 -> 331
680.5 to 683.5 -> 376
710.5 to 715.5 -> 435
